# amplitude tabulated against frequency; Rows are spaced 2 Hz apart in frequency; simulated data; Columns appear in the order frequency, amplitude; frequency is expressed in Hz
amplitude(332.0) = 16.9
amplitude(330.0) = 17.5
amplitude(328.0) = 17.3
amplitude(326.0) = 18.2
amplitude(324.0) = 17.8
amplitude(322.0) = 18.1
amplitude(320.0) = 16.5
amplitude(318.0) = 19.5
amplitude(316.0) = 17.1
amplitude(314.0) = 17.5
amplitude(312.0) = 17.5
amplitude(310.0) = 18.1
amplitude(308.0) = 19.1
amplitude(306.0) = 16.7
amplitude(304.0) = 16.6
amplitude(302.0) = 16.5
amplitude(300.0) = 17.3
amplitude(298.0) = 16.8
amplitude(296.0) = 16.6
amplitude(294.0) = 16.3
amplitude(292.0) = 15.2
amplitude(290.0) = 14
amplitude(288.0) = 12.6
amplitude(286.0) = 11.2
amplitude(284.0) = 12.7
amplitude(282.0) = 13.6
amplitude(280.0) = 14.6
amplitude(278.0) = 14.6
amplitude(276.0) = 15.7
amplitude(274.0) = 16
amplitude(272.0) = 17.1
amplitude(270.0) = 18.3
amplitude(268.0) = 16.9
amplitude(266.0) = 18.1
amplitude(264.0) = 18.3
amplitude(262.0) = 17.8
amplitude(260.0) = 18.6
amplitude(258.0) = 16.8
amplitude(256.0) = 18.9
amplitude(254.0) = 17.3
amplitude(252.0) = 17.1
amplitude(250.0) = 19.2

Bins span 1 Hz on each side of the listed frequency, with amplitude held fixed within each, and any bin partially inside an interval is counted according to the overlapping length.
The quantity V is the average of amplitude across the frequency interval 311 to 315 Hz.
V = 17.5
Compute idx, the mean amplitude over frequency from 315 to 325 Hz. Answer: 17.8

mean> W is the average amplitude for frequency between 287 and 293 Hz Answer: 13.9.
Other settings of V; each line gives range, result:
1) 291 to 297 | 16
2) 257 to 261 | 17.7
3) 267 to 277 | 16.8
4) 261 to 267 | 18.1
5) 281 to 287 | 12.5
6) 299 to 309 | 17.2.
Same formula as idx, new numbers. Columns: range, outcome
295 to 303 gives 16.8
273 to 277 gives 15.8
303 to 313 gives 17.6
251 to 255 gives 17.2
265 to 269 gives 17.5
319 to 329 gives 17.6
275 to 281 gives 15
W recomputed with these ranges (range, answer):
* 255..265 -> 18.1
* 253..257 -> 18.1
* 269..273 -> 17.7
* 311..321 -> 17.6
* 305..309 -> 17.9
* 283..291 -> 12.6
